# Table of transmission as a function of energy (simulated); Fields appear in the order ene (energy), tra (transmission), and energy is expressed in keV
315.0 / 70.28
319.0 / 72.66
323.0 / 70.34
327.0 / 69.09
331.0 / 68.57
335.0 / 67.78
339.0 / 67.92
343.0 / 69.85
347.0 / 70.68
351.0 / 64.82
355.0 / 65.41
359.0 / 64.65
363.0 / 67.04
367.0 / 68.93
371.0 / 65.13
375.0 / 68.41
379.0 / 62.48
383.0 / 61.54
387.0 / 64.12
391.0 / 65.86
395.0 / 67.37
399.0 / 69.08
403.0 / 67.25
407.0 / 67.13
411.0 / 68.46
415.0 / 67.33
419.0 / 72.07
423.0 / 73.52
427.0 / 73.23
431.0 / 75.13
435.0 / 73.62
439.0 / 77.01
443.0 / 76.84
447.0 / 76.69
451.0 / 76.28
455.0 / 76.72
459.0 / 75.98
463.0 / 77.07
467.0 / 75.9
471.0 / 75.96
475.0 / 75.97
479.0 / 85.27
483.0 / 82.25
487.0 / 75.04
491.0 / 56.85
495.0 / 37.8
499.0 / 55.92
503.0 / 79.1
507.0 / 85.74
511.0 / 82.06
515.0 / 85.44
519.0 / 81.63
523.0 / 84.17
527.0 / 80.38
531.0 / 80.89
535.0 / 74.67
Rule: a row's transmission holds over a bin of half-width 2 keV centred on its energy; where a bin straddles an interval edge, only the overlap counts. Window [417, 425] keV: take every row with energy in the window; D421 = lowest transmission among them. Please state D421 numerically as 72.07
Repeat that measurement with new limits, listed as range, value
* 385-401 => 64.12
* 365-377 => 65.13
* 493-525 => 37.8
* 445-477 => 75.9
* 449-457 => 76.28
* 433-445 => 73.62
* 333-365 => 64.65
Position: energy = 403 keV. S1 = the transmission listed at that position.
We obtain 67.25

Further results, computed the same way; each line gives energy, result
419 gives 72.07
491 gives 56.85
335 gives 67.78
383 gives 61.54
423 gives 73.52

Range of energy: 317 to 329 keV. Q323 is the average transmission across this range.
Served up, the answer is 70.7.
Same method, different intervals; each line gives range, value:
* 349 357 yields 65.1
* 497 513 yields 75.7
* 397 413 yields 68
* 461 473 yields 76.3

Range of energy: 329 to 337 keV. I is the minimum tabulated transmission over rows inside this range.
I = 67.78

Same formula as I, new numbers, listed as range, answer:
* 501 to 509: 79.1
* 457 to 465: 75.98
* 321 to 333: 68.57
